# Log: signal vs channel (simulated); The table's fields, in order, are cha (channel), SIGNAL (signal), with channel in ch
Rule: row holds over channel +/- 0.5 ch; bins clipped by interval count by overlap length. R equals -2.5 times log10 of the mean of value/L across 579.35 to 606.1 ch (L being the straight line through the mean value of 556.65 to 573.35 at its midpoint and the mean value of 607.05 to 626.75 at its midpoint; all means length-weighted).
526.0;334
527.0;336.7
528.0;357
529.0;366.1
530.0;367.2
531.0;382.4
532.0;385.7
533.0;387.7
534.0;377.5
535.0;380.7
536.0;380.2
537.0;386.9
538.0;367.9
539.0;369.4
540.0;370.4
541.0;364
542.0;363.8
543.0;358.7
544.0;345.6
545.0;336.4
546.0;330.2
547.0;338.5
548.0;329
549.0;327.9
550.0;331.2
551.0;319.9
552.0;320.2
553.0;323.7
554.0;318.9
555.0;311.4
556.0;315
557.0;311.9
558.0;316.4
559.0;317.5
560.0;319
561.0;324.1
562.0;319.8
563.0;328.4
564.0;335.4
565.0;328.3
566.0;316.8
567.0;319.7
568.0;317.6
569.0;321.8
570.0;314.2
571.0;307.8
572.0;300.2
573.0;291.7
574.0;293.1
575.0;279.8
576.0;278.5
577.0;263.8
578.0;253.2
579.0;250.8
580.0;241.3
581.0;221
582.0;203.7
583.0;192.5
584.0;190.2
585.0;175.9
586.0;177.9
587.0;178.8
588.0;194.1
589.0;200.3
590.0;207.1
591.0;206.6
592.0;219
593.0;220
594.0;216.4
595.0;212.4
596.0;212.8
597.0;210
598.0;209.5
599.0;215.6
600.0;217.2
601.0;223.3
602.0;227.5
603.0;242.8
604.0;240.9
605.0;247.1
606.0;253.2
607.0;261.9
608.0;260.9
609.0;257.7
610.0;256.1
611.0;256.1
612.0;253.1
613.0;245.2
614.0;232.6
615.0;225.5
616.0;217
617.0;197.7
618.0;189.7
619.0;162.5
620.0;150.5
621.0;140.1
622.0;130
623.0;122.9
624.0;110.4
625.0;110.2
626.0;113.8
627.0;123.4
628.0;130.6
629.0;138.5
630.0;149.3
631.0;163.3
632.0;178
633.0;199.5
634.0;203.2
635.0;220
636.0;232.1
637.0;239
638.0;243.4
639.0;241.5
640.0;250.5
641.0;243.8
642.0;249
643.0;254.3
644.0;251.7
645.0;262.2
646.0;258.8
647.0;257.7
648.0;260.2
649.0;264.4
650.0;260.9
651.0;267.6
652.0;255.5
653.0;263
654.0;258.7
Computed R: 0.17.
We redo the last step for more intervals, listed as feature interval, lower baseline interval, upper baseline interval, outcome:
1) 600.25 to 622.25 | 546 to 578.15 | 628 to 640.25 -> 0.07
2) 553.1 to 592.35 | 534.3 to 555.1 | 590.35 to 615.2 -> 0.09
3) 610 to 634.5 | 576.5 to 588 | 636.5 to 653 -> 0.34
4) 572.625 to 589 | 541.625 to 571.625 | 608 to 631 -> 0.18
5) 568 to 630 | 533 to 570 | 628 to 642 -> 0.22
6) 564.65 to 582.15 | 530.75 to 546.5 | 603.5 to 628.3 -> 0.03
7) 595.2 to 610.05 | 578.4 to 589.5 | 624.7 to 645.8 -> -0.16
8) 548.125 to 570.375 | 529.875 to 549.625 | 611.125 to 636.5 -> -0.01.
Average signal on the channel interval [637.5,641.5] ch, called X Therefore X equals 245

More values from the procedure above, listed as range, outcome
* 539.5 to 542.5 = 366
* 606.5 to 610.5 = 259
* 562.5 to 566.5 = 327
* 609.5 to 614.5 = 249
